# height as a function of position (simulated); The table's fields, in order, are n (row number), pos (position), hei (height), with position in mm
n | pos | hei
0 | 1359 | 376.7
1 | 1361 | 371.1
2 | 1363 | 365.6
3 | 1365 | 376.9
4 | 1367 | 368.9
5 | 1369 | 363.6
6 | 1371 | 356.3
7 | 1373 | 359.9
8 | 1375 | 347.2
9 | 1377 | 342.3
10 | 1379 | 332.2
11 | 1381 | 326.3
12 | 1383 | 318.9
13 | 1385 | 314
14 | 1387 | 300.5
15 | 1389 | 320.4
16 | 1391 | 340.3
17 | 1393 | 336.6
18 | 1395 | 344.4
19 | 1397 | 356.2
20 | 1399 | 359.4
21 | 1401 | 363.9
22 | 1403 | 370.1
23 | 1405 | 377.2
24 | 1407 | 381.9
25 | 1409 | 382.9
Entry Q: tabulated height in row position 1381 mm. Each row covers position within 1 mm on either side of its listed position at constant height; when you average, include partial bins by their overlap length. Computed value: 326.3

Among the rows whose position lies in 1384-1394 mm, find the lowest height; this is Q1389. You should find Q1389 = 300.5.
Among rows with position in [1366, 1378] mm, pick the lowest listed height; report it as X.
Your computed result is 342.3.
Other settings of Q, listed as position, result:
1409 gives 382.9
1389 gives 320.4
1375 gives 347.2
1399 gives 359.4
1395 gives 344.4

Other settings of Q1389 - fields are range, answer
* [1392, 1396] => 336.6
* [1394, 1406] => 344.4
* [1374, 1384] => 318.9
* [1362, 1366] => 365.6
